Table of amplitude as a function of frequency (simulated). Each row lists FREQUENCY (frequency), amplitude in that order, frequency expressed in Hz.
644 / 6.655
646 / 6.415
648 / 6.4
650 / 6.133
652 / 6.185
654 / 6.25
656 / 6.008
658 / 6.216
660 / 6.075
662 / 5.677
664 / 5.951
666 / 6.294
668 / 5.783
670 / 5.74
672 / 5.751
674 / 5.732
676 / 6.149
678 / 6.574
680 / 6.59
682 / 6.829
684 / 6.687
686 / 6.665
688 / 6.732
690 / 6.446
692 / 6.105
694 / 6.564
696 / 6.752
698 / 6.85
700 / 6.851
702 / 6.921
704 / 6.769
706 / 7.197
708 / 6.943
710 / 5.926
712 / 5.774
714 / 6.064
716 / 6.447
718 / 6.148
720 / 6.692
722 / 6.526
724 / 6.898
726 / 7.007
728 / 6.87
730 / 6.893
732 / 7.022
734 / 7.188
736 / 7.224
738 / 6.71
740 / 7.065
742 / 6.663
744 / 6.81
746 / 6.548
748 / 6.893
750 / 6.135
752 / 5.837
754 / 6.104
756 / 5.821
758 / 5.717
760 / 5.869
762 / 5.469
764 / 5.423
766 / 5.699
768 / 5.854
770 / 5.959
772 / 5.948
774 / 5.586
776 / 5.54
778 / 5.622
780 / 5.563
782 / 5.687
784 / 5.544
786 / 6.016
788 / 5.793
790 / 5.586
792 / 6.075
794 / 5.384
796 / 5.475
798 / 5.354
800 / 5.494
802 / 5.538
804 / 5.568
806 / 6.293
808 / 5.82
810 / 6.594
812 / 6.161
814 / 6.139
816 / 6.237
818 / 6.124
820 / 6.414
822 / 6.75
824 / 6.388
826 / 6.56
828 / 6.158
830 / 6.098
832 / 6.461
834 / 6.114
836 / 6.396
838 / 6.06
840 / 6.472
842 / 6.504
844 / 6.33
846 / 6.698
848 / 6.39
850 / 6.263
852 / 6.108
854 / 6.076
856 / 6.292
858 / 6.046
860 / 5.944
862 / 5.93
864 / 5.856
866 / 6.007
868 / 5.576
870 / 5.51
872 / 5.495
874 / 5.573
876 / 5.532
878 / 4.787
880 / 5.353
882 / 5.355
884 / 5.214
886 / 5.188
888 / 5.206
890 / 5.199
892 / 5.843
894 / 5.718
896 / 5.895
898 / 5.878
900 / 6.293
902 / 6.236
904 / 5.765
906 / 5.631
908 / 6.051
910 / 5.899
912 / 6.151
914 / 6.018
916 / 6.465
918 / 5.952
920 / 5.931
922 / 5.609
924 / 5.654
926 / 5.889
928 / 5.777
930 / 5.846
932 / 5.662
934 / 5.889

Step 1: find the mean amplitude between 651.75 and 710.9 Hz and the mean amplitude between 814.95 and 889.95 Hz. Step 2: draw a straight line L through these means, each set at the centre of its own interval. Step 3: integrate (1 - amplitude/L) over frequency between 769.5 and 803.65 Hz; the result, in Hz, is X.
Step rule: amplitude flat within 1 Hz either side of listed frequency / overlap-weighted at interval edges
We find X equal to 2.7 Hz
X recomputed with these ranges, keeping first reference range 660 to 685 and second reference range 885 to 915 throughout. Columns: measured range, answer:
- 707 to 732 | -1.91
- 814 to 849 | -2.69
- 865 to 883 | 1.15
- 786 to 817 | 0.56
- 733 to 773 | -1.49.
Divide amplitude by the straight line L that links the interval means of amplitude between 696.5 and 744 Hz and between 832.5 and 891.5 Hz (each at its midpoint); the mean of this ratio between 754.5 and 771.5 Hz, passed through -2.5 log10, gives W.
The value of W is 0.13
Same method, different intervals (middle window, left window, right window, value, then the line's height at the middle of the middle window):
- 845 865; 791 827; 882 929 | -0.045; 5.91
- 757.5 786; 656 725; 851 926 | 0.081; 6.13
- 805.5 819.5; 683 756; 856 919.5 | -0.011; 6.14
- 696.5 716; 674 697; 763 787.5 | -0.043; 6.33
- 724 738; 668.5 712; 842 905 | -0.109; 6.34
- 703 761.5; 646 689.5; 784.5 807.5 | -0.101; 5.95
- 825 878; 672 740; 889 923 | 0.007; 6.11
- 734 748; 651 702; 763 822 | -0.139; 6.04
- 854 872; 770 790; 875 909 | -0.049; 5.63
